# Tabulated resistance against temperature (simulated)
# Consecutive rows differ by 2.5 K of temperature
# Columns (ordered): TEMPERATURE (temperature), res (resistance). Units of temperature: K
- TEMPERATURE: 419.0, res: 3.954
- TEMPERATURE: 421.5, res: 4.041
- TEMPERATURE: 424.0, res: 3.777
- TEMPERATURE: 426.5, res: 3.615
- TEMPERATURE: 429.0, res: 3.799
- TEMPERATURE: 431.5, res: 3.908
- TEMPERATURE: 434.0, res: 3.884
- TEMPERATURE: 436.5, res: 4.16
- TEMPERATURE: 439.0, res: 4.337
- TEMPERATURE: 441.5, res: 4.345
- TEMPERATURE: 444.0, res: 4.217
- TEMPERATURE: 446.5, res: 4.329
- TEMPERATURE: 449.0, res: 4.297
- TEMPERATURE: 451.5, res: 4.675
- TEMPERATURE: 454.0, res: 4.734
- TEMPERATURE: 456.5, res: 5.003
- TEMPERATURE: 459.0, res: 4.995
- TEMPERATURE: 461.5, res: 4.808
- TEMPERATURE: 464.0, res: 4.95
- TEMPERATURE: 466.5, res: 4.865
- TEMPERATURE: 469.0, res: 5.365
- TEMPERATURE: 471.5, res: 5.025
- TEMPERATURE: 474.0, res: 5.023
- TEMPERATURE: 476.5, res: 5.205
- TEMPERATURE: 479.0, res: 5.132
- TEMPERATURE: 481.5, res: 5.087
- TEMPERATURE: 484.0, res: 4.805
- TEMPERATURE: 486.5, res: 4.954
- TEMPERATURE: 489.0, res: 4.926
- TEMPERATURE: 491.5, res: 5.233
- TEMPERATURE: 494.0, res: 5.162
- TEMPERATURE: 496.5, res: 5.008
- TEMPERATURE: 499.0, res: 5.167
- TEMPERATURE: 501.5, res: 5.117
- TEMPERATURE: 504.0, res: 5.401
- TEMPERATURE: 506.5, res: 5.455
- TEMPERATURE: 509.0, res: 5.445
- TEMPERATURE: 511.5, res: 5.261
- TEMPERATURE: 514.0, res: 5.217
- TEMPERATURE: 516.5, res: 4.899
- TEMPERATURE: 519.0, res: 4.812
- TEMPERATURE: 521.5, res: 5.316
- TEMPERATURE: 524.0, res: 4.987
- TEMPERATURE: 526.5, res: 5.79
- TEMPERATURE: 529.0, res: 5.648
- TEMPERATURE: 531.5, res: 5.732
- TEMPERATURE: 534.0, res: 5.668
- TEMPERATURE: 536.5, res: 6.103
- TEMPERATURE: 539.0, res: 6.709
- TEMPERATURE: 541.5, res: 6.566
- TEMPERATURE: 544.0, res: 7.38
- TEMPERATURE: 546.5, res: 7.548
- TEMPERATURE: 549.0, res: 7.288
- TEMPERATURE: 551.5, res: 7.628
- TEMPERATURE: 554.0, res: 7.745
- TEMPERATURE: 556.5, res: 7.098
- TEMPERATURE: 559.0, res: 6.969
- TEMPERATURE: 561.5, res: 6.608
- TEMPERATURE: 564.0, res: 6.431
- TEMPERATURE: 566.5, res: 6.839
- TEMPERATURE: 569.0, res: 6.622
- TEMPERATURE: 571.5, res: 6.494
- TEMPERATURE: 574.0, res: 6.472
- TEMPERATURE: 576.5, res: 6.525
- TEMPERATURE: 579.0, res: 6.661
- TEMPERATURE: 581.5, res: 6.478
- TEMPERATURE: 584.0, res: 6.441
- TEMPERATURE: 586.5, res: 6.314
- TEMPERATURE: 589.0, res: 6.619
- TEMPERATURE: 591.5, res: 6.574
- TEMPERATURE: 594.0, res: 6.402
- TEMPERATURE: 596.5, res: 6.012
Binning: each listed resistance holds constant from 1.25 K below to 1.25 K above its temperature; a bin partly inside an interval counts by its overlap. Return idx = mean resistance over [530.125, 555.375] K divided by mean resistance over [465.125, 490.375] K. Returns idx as 1.4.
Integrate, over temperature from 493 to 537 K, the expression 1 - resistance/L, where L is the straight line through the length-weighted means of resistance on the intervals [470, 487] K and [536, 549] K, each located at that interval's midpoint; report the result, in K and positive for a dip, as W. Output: 5.6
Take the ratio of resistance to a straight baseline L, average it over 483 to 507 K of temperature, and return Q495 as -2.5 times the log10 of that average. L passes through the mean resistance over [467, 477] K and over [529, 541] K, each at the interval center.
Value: 0.07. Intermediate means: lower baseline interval 5.13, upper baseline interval 6.04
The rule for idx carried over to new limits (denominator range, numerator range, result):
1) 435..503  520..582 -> 1.35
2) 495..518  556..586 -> 1.27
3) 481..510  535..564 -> 1.36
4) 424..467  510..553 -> 1.38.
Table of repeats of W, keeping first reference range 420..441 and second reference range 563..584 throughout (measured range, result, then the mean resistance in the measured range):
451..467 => -1.42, 4.87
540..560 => -3.73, 7.27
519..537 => 0.64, 5.53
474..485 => -0.49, 5.06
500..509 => -0.05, 5.34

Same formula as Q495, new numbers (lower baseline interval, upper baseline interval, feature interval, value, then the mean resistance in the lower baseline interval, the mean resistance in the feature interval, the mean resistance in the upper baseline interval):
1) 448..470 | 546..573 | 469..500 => 0.07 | 4.86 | 5.07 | 7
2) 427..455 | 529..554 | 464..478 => -0.02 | 4.22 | 5.08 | 6.73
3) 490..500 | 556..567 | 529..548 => -0.05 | 5.14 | 6.48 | 6.76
